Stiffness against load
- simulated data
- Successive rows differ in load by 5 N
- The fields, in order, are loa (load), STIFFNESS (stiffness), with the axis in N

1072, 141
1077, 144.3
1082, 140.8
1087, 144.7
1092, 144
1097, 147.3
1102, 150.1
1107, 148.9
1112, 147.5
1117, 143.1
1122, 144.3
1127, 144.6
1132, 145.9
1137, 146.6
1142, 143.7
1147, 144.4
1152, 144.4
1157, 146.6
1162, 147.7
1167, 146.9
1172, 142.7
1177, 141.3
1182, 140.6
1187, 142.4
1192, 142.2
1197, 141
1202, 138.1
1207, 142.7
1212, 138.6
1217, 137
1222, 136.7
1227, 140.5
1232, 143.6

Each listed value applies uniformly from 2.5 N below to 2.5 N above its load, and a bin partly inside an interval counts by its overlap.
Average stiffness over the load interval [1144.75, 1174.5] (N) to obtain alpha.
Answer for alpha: 145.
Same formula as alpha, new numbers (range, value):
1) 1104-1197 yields 145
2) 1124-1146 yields 145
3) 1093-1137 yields 146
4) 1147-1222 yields 142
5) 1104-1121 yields 146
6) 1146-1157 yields 145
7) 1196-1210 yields 140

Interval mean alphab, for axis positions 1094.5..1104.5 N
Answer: 149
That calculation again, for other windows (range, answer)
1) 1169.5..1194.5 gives 142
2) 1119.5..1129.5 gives 144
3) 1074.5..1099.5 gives 144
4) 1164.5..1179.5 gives 144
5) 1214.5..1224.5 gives 137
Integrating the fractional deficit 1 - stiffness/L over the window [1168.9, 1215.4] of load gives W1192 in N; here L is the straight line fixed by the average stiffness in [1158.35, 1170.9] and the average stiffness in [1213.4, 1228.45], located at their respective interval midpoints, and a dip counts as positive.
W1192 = 0.4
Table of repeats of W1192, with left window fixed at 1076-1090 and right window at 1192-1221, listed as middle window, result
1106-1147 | -1.0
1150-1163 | -0.5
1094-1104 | -0.4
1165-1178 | -0.3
